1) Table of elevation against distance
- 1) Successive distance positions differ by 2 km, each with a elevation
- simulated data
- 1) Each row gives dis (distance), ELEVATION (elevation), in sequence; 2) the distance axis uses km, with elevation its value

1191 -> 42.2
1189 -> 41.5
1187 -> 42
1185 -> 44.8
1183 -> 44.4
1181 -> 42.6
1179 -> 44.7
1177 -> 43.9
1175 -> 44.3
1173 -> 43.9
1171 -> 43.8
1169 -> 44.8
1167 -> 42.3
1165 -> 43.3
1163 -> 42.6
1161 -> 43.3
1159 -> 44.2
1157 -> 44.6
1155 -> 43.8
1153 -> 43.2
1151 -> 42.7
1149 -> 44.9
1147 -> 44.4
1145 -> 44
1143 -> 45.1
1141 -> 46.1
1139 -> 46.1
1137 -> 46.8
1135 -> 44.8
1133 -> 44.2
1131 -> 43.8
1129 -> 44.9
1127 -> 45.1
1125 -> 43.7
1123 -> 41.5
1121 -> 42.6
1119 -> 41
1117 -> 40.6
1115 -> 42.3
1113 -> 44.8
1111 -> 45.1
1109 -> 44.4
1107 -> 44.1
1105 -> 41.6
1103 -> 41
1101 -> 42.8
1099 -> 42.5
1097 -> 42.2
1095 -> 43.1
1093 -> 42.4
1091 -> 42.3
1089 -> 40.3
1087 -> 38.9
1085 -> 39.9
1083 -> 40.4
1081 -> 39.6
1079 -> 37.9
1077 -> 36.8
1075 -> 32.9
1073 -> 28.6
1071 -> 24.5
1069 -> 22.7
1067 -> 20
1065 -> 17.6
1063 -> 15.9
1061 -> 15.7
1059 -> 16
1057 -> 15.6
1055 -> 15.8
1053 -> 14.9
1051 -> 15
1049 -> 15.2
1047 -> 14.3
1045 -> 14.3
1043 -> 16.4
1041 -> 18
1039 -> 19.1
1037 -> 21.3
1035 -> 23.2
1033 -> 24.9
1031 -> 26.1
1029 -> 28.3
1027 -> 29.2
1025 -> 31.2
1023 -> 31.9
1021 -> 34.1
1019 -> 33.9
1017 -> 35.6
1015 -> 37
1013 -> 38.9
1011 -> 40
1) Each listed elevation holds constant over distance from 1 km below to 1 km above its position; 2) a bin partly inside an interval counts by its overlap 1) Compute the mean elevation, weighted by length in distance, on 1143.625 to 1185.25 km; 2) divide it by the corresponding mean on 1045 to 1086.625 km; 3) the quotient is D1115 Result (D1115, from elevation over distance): 1.8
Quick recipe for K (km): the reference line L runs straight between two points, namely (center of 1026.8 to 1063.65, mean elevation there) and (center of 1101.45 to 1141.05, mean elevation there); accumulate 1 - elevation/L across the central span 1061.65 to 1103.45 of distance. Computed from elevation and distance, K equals -4.2 km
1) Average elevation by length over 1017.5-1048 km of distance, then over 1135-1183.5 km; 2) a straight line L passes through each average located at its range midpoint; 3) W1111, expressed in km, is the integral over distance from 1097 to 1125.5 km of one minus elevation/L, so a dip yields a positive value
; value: -4.65 km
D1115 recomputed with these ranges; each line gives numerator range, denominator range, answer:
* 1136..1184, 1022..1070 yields 2.20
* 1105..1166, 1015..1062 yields 1.95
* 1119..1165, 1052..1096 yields 1.51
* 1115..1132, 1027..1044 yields 1.90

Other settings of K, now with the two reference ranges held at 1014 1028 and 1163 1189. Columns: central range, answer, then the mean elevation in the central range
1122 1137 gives -1.4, 44.2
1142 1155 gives -0.7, 44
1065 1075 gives 3.4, 24.2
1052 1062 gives 5.6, 15.6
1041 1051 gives 5.6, 15.3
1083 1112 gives -2.8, 42.1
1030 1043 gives 4.8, 21.7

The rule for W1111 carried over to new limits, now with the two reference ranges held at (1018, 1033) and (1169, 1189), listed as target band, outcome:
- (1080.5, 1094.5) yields -1.9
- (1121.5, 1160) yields -3.8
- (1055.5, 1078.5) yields 7.8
